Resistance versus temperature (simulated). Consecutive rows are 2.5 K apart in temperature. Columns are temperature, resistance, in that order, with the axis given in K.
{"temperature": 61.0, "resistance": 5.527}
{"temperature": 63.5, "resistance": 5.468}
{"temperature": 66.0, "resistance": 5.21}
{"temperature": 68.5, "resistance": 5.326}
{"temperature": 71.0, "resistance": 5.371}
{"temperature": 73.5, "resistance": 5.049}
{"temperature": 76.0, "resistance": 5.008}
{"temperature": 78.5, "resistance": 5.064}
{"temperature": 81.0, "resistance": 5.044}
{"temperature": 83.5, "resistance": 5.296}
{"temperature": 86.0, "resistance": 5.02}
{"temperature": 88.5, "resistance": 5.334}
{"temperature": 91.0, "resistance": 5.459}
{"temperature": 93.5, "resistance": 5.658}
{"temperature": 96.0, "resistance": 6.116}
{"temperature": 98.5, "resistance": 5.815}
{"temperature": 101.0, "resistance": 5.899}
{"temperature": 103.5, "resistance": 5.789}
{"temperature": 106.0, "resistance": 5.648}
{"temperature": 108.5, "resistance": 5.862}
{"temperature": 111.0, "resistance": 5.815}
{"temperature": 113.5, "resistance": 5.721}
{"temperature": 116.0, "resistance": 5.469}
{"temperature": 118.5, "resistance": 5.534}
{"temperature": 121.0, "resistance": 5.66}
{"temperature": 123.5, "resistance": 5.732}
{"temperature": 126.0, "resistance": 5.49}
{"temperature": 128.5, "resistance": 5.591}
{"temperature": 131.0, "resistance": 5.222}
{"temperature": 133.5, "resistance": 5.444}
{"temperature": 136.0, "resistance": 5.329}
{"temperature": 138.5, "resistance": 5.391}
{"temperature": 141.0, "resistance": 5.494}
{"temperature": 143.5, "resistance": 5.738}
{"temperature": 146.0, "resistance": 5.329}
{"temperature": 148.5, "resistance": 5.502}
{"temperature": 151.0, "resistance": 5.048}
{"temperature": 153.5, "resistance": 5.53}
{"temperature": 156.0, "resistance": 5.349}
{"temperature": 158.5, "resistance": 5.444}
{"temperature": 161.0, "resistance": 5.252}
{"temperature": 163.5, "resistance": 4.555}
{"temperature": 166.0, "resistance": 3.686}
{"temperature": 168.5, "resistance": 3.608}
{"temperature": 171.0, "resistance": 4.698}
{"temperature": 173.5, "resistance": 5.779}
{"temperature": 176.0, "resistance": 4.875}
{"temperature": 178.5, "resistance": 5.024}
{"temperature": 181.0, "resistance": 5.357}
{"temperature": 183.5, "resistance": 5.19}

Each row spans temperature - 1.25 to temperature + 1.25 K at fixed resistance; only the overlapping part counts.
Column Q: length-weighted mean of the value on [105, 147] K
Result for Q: 5.56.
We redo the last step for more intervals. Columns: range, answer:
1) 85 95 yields 5.4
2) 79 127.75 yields 5.59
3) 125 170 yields 5.16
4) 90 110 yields 5.79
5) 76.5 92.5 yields 5.2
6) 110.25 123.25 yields 5.64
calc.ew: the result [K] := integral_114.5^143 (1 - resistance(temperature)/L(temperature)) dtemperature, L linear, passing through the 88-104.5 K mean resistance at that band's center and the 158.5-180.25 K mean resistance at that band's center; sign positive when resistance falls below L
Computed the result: -1.1 K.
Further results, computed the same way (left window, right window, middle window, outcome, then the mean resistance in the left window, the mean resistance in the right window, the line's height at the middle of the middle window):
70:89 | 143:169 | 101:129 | -3.26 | 5.14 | 5.02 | 5.08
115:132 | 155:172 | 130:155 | -1.46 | 5.53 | 4.65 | 5.11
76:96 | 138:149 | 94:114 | -1.74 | 5.3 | 5.5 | 5.36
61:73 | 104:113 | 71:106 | 0.86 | 5.34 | 5.77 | 5.57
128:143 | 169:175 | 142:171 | 1.13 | 5.42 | 5.02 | 5.19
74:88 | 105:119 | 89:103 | -1.00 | 5.1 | 5.68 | 5.38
